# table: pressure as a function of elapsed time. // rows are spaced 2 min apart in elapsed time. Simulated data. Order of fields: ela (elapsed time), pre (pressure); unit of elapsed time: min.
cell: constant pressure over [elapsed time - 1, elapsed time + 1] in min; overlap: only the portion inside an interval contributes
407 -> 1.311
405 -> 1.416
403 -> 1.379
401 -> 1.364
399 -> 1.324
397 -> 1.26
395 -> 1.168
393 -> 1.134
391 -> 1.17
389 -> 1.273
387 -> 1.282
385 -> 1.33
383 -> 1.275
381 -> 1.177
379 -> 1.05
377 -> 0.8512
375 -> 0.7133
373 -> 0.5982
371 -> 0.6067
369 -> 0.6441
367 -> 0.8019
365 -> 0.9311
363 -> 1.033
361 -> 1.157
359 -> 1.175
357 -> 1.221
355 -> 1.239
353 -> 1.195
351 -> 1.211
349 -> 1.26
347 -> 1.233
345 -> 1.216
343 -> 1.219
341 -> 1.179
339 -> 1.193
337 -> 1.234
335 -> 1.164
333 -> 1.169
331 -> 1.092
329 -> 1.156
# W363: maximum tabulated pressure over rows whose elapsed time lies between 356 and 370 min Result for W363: 1.221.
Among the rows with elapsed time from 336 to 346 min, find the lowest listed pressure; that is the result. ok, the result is 1.179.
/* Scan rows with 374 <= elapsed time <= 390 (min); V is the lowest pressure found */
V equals 0.7133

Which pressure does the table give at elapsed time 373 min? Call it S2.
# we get 0.5982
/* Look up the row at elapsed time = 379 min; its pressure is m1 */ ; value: 1.05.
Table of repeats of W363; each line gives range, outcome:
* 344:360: 1.26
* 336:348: 1.234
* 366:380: 1.05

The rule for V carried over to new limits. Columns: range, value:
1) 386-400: 1.134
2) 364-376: 0.5982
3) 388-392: 1.17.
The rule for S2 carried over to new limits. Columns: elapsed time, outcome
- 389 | 1.273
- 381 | 1.177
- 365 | 0.9311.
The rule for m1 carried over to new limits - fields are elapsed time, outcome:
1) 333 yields 1.169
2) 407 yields 1.311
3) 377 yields 0.8512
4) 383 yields 1.275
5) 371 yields 0.6067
